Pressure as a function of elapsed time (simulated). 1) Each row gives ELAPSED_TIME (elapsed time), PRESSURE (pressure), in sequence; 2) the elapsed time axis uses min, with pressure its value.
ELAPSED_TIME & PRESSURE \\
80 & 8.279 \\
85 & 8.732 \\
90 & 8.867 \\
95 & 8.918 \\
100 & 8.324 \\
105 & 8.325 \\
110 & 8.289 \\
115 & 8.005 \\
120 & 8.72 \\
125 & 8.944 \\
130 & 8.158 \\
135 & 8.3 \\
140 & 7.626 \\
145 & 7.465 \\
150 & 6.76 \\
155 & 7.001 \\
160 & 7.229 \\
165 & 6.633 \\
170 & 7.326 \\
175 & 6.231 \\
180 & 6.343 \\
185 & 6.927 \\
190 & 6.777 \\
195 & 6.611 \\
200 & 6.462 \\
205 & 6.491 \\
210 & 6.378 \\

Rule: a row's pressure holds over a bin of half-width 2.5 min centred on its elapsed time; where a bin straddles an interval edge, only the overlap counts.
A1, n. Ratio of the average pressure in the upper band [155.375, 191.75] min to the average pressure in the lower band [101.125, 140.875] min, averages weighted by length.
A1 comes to 0.82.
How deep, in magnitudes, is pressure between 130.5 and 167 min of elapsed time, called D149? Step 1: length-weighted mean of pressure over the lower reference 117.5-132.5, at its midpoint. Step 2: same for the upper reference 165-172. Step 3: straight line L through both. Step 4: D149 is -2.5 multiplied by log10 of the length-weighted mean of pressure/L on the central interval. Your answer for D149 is 0.06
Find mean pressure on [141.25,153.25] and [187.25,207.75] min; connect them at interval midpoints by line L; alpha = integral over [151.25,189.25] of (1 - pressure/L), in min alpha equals 0.5 min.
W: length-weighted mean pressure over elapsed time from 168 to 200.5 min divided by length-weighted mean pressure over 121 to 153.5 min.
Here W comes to 0.85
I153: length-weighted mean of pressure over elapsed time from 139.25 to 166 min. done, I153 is 7.11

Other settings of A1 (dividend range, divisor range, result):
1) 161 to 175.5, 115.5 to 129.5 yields 0.79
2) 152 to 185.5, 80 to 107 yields 0.79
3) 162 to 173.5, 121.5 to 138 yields 0.82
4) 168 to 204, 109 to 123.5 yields 0.79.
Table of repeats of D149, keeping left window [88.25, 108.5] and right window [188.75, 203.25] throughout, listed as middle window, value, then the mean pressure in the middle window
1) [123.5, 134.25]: -0.068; 8.47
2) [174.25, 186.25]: 0.068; 6.5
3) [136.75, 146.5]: 0.013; 7.61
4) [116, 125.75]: -0.073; 8.68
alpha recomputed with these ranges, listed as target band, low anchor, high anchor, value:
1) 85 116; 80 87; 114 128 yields 0.31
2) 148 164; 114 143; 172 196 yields 1.02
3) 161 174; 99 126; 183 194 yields 0.60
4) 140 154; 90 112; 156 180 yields 0.30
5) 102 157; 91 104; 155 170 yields -1.03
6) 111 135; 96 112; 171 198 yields -1.44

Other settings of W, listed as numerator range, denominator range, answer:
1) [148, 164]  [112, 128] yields 0.82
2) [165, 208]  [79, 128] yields 0.78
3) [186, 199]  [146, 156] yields 0.96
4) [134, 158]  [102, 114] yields 0.89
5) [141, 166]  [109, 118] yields 0.87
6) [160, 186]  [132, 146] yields 0.86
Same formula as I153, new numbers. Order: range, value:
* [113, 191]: 7.41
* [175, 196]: 6.62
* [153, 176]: 6.92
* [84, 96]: 8.84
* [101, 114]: 8.27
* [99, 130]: 8.42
